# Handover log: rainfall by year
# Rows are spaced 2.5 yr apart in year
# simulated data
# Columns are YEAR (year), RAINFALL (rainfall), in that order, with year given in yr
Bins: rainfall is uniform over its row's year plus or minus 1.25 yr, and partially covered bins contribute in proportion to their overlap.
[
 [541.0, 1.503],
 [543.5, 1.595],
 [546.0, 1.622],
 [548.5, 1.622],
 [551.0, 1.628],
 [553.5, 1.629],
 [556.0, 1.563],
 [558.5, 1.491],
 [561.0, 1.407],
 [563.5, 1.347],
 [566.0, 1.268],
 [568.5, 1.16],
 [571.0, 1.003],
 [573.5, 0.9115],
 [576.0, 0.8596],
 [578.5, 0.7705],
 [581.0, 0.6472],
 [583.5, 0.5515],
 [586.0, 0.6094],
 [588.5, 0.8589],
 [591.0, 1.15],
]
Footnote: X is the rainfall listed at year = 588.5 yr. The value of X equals 0.8589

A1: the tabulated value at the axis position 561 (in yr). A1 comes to 1.407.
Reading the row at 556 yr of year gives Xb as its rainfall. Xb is 1.563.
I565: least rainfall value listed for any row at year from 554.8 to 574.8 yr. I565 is 0.9115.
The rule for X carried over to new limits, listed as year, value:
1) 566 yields 1.268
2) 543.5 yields 1.595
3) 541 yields 1.503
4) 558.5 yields 1.491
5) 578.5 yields 0.7705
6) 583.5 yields 0.5515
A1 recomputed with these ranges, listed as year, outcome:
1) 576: 0.8596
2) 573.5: 0.9115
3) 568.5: 1.16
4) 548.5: 1.622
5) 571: 1.003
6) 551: 1.628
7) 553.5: 1.629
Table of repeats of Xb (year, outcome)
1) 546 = 1.622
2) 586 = 0.6094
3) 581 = 0.6472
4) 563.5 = 1.347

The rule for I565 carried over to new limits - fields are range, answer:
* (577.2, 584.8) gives 0.5515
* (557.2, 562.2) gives 1.407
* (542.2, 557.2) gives 1.563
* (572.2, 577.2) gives 0.8596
